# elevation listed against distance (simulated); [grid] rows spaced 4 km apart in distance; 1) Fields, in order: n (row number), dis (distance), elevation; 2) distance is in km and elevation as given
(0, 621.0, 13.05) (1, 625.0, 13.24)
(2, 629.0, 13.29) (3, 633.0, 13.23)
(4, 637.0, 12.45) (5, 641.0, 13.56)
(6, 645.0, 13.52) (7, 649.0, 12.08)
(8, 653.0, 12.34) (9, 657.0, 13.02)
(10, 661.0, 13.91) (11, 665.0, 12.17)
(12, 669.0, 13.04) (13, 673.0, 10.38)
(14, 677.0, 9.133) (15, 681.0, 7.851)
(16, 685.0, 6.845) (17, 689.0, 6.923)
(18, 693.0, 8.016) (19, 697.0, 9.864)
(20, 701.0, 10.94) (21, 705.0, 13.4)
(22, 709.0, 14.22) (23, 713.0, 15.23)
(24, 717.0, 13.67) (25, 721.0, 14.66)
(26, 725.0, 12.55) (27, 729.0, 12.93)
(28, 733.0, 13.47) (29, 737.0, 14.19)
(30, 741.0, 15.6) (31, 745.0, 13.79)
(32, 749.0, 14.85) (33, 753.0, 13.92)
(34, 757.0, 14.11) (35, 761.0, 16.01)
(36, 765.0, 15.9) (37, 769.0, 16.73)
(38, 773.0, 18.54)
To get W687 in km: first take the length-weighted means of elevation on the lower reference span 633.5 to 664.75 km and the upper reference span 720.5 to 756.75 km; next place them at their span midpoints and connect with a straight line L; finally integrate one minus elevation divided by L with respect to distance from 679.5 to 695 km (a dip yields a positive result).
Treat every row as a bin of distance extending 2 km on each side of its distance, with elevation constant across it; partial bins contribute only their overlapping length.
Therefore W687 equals 6.9 km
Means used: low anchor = 12.9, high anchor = 14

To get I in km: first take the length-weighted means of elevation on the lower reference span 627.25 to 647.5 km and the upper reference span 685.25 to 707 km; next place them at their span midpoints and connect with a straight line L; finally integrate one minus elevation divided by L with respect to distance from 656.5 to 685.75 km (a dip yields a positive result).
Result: 0.9 km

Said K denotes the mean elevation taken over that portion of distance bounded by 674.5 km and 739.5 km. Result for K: 11.5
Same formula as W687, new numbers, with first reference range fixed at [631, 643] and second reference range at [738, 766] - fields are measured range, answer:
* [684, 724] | 7.4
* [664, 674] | 1.2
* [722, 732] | 1.0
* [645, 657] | 0.7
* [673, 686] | 5.0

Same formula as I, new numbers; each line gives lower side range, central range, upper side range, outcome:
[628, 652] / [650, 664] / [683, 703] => -1.7 km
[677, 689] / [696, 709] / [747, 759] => -3.4 km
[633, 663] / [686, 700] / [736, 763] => 5.5 km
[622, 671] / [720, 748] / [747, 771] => 1.6 km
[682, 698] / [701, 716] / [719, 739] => -4.7 km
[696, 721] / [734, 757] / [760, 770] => 1.1 km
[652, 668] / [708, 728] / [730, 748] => -0.2 km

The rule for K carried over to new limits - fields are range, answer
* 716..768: 14.3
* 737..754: 14.5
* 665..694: 9.14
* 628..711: 11.4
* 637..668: 12.9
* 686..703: 8.81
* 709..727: 14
